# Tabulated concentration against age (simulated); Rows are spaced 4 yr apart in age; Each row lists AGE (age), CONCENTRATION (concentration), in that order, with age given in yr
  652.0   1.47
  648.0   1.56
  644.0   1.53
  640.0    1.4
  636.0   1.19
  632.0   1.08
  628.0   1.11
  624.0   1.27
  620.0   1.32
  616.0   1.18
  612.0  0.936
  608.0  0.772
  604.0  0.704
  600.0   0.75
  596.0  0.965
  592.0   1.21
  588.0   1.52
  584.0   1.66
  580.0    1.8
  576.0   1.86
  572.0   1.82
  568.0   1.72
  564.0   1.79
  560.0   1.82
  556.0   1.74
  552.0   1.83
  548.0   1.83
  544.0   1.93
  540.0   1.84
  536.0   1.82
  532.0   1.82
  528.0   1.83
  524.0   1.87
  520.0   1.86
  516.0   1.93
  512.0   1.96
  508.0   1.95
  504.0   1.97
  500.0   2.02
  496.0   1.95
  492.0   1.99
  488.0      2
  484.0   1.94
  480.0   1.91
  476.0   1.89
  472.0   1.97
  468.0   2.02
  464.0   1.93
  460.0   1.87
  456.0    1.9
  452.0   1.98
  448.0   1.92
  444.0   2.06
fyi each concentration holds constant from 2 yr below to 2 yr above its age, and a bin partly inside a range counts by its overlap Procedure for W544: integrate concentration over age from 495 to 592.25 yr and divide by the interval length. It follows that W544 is 1.82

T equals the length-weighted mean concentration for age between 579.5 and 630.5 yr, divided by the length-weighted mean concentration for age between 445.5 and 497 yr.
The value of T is 0.6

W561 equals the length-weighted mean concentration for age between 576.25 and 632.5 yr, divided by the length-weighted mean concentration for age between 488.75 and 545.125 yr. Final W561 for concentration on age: 0.62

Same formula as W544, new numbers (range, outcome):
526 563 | 1.83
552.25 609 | 1.46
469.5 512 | 1.96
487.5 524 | 1.95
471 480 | 1.92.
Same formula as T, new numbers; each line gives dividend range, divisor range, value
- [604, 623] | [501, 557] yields 0.55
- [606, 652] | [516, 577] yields 0.67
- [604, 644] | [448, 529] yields 0.59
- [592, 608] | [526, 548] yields 0.46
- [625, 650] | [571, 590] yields 0.76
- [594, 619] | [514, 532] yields 0.48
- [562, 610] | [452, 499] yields 0.71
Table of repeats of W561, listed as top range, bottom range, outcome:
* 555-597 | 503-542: 0.87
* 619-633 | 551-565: 0.67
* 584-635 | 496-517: 0.56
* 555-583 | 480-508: 0.91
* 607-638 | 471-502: 0.57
